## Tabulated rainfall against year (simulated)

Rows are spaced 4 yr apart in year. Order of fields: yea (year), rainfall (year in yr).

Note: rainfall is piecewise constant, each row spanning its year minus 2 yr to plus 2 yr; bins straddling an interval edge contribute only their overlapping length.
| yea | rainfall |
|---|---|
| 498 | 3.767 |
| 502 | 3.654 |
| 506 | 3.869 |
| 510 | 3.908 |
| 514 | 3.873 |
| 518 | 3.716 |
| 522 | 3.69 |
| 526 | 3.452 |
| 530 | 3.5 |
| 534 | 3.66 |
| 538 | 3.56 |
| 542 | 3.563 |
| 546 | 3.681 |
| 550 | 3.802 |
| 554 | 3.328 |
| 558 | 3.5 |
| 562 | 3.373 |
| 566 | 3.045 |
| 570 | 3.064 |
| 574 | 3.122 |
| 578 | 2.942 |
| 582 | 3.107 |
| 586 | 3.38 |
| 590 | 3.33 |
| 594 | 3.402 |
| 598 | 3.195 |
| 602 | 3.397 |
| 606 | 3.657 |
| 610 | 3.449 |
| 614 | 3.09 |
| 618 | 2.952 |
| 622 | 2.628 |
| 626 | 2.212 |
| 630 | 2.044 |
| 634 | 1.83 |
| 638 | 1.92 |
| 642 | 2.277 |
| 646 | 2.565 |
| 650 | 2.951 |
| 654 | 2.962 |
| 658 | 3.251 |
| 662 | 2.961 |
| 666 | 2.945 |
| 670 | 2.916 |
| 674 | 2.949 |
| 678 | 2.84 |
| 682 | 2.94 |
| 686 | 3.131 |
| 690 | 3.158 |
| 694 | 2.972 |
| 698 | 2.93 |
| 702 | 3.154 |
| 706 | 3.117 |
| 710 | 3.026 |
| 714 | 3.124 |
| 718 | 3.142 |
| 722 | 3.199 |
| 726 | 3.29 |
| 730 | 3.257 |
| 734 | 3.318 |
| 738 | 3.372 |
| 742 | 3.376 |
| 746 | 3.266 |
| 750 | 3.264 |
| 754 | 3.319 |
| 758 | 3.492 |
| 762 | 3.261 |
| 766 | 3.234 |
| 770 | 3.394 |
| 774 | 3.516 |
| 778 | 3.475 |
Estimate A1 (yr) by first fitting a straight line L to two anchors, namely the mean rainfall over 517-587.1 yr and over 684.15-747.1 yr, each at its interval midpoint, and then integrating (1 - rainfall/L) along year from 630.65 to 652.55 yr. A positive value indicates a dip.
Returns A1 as 6.5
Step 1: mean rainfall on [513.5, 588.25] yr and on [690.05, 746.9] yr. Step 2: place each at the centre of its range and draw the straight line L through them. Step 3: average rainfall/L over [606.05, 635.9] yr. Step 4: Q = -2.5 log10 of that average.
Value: 0.24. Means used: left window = 3.43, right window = 3.18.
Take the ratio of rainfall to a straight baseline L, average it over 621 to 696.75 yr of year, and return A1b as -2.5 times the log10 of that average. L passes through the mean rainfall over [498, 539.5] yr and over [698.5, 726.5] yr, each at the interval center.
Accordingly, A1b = 0.206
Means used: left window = 3.69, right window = 3.13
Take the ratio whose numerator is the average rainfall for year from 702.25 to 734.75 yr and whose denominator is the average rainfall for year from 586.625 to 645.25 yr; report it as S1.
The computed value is 1.1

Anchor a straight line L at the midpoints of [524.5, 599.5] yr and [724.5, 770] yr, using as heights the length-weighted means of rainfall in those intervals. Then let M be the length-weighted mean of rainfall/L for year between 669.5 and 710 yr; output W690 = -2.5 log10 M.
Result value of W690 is 0.11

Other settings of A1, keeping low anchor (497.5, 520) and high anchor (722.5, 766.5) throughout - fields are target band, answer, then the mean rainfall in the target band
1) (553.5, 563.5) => 0.8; 3.41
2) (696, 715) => 1.8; 3.07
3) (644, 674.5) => 4.8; 2.94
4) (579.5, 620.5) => 3.7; 3.28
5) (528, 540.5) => 0.6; 3.57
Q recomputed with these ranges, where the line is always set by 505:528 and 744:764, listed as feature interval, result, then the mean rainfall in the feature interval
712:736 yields 0.050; 3.22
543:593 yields 0.107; 3.31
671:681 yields 0.191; 2.9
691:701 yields 0.147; 2.99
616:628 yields 0.342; 2.6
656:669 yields 0.148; 3.04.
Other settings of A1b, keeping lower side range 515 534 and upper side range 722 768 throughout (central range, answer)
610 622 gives 0.15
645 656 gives 0.20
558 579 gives 0.13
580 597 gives 0.07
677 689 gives 0.14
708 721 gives 0.08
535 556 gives 0.00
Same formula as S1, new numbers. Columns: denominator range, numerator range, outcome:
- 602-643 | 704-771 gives 1.23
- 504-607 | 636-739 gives 0.86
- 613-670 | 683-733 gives 1.19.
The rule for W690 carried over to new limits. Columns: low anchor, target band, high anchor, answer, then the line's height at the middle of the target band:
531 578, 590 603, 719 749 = 0.02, 3.38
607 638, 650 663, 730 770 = -0.10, 2.79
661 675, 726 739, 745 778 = -0.03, 3.23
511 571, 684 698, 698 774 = 0.09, 3.32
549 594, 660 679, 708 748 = 0.11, 3.25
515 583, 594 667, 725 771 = 0.20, 3.38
